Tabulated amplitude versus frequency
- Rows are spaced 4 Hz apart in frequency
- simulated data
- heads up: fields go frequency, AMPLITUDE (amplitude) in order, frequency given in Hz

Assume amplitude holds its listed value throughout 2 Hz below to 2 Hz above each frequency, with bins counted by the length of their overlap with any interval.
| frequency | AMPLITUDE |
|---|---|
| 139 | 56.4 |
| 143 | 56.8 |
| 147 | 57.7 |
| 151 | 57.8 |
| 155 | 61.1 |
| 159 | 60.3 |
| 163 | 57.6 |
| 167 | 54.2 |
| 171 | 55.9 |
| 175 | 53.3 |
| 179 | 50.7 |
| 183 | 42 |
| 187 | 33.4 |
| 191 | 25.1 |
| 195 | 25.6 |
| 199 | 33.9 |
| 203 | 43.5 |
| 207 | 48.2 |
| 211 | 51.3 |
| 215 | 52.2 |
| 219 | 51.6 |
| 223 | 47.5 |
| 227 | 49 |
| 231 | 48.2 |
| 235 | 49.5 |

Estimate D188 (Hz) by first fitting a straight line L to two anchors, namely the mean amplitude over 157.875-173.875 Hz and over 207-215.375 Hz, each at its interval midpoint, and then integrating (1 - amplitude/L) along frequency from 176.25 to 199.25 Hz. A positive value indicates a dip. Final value 7.7 Hz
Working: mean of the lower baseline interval 56.6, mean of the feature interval 35.8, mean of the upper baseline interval 50.8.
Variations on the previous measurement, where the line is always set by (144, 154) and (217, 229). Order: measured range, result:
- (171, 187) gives 2.0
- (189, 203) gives 5.9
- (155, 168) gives -0.4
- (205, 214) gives 0.2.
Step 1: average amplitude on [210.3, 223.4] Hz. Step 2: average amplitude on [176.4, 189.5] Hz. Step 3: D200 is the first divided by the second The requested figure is 1.22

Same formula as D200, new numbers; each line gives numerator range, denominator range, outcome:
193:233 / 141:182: 0.80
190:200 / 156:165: 0.47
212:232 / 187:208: 1.45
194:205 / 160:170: 0.62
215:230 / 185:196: 1.76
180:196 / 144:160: 0.56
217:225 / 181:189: 1.31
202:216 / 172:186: 1.02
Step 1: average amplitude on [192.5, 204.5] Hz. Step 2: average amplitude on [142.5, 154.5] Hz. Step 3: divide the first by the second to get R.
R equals 0.6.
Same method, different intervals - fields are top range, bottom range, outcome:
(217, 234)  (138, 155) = 0.85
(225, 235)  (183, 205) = 1.47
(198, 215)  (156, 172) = 0.80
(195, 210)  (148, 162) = 0.68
